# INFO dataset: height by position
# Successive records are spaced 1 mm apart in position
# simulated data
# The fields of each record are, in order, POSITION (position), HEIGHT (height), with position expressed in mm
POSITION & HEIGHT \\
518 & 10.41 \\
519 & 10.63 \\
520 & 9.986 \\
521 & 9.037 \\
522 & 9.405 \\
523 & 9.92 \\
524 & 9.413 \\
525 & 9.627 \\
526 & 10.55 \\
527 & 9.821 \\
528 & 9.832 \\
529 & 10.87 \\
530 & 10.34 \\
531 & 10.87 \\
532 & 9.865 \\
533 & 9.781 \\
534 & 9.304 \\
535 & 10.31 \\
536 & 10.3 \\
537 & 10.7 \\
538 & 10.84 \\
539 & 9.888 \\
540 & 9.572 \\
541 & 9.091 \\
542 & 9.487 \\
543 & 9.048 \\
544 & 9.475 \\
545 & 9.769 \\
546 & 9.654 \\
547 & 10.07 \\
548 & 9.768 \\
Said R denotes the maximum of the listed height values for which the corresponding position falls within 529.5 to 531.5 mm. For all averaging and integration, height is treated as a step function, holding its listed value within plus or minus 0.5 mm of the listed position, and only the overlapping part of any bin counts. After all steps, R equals 10.87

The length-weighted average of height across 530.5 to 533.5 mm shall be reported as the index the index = 10.2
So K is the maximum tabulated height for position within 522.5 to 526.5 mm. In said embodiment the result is 10.55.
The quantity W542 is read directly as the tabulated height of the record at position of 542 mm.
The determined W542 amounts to 9.487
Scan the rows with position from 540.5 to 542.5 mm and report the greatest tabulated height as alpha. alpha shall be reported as 9.487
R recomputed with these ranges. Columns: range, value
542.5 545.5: 9.769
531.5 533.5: 9.865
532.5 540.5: 10.84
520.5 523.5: 9.92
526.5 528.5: 9.832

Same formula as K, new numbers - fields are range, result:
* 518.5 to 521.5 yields 10.63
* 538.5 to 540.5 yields 9.888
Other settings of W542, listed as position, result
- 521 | 9.037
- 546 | 9.654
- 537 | 10.7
